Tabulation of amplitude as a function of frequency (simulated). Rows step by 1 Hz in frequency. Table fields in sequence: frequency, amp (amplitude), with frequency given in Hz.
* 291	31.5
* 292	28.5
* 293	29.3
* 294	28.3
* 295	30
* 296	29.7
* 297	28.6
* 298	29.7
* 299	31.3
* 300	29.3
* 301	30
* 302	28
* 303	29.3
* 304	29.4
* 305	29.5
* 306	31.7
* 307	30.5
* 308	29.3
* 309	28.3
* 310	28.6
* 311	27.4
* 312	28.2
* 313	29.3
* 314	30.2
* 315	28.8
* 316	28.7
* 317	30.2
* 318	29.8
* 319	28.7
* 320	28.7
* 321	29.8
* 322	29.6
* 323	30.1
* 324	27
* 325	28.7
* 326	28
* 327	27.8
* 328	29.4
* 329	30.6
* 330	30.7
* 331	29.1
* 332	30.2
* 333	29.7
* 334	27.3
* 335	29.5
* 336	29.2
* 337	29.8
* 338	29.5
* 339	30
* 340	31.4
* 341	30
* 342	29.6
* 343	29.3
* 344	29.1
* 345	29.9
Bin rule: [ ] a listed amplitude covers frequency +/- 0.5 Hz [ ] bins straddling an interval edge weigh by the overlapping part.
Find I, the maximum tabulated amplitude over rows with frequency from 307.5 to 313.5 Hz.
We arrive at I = 29.3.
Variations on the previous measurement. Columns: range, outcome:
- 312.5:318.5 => 30.2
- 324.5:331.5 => 30.7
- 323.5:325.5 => 28.7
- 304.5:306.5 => 31.7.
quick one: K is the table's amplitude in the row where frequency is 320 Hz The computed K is 28.7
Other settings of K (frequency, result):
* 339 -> 30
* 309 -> 28.3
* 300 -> 29.3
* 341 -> 30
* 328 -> 29.4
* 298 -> 29.7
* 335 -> 29.5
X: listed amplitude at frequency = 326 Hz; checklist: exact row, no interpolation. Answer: 28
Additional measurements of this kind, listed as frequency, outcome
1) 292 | 28.5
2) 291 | 31.5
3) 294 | 28.3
